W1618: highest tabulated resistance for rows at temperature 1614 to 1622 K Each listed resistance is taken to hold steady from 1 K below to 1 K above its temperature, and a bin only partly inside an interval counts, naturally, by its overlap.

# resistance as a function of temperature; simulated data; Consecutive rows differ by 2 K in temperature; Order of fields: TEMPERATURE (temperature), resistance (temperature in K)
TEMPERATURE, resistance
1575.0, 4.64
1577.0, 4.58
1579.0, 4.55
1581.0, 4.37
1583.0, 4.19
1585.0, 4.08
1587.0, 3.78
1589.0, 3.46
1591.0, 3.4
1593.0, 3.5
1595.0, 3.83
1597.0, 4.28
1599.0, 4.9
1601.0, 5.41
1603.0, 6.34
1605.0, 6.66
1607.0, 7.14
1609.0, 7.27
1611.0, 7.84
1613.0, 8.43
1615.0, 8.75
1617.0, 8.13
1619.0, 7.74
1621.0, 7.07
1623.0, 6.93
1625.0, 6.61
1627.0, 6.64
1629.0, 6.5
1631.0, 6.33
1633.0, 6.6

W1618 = 8.75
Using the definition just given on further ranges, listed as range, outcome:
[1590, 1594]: 3.5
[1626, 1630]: 6.64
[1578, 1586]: 4.55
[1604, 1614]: 8.43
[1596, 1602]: 5.41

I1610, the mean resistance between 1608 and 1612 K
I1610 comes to 7.55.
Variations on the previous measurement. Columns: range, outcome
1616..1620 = 7.94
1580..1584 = 4.28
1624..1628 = 6.62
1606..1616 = 7.89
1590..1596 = 3.58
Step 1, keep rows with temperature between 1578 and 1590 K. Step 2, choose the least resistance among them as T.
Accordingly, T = 3.46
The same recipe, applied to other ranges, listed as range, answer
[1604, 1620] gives 6.66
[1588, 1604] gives 3.4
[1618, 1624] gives 6.93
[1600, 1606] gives 5.41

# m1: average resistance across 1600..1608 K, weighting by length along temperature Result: 6.39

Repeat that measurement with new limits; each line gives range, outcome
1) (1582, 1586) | 4.13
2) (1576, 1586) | 4.35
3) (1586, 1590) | 3.62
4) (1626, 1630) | 6.57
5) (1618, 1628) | 7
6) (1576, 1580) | 4.56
